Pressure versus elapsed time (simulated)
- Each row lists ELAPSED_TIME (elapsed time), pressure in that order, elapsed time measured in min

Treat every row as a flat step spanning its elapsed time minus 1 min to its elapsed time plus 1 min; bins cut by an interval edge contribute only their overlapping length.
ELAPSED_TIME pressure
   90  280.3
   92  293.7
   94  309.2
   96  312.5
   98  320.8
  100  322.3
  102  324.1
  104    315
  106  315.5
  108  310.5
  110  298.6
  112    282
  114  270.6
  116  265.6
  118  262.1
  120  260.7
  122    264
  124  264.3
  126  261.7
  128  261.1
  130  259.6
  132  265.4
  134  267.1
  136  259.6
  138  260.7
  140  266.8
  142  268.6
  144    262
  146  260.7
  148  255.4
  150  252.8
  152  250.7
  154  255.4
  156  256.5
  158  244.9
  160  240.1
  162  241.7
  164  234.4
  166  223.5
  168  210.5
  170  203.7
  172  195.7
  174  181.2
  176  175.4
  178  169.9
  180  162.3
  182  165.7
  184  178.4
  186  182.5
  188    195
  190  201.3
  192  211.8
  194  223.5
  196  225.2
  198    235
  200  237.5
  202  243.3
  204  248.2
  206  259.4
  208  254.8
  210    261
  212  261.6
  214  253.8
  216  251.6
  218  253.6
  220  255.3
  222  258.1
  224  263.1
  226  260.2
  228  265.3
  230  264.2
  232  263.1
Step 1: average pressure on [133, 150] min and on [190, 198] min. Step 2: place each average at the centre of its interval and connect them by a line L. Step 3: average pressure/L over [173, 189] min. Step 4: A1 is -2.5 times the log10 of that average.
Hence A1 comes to 0.29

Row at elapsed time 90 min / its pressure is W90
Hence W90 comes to 280.3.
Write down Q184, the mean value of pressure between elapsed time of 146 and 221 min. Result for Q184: 226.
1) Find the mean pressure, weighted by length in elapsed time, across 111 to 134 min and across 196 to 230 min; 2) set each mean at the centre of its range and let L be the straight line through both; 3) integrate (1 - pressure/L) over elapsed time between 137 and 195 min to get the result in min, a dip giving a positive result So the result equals 8.49 min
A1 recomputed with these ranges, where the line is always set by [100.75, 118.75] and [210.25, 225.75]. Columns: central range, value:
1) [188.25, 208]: 0.14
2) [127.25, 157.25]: 0.09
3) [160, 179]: 0.31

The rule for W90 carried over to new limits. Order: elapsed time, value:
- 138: 260.7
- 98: 320.8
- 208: 254.8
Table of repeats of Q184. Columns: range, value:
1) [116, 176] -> 247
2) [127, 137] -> 263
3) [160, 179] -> 206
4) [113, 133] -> 264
